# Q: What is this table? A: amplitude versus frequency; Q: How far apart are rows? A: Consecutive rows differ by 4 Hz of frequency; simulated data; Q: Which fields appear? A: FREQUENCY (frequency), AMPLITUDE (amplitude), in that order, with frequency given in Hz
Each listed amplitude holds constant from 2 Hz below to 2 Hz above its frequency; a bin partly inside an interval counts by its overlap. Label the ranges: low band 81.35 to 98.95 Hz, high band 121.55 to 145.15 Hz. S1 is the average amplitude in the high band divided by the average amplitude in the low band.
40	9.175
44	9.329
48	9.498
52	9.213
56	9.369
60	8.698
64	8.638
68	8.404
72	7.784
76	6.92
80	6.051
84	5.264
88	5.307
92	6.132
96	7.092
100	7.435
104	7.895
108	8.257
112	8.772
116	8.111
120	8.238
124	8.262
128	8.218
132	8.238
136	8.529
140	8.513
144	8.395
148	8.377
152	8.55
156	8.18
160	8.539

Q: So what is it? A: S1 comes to 1.4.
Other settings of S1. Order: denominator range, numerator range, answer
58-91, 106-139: 1.17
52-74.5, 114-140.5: 0.96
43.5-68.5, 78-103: 0.69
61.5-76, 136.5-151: 1.04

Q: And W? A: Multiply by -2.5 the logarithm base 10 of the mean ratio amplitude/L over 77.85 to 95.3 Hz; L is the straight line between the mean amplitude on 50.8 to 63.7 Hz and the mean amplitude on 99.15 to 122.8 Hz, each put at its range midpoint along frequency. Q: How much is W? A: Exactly 0.42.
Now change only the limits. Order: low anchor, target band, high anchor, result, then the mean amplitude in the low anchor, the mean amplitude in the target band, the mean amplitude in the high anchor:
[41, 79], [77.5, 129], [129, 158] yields 0.16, 8.6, 7.29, 8.39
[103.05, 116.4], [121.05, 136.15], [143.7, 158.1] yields 0.01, 8.31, 8.28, 8.37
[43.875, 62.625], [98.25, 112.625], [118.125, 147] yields 0.08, 9.19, 8.04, 8.34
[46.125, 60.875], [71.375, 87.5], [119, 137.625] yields 0.38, 9.23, 6.28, 8.3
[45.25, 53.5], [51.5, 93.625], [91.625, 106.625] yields 0.15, 9.36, 7.38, 7.29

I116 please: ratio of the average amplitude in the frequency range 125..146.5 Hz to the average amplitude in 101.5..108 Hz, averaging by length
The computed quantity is 1.1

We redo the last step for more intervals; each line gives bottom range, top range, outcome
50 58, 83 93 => 0.60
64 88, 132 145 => 1.22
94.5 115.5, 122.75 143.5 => 1.05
